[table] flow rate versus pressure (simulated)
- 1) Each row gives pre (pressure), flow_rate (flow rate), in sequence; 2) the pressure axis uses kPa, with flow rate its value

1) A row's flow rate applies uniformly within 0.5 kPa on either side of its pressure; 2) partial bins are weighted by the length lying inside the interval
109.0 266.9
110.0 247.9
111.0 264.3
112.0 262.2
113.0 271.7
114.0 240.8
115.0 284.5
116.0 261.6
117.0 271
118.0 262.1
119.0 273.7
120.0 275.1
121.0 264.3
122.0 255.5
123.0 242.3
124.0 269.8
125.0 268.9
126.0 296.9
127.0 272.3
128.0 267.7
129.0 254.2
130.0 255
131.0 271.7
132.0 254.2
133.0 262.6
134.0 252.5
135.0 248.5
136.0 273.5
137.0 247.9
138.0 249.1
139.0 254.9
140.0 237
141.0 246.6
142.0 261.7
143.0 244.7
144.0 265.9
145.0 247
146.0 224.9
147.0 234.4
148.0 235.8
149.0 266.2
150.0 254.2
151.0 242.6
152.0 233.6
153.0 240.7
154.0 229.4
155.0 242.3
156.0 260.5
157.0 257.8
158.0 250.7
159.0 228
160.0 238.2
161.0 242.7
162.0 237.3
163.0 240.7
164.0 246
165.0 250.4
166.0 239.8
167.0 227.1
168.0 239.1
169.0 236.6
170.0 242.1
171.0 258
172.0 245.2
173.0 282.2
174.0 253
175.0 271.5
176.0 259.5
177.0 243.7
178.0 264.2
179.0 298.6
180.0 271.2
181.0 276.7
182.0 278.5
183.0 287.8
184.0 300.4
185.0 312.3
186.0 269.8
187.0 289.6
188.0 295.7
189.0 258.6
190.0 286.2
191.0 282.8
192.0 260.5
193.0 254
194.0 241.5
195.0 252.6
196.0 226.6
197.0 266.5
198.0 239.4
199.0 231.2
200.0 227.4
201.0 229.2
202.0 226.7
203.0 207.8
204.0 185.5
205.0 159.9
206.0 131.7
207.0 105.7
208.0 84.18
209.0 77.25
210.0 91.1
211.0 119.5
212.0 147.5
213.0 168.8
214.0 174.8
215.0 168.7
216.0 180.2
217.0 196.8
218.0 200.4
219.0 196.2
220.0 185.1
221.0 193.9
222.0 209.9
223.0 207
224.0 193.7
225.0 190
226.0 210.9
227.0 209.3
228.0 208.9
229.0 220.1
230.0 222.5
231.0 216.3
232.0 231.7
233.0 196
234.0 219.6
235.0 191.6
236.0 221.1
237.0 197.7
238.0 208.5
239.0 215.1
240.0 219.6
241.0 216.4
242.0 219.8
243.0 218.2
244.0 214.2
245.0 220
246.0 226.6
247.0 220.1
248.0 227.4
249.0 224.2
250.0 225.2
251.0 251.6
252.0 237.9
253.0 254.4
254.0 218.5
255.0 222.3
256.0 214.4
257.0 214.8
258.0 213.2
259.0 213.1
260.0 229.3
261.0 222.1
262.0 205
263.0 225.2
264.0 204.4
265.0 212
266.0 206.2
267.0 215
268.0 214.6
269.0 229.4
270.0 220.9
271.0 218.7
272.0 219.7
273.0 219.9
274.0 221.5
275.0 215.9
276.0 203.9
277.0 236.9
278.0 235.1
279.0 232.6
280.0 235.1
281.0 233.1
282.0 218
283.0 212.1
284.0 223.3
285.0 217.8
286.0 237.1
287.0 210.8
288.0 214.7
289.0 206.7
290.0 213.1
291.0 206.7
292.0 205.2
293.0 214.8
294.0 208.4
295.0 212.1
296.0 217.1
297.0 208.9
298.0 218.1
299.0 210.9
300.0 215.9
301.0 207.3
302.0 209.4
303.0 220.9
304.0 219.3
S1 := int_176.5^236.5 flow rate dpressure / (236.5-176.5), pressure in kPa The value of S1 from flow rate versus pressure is 217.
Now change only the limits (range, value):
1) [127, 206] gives 251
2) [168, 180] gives 259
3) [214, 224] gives 192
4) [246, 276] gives 221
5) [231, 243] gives 213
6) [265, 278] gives 219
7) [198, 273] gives 202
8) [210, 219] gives 167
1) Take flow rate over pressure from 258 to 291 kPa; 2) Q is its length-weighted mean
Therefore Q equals 219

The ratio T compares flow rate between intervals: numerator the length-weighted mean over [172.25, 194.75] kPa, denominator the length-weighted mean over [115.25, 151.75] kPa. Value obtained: 1.1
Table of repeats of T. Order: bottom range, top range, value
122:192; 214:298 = 0.83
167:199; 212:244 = 0.77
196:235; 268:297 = 1.16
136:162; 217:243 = 0.85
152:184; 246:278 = 0.87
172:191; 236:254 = 0.81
